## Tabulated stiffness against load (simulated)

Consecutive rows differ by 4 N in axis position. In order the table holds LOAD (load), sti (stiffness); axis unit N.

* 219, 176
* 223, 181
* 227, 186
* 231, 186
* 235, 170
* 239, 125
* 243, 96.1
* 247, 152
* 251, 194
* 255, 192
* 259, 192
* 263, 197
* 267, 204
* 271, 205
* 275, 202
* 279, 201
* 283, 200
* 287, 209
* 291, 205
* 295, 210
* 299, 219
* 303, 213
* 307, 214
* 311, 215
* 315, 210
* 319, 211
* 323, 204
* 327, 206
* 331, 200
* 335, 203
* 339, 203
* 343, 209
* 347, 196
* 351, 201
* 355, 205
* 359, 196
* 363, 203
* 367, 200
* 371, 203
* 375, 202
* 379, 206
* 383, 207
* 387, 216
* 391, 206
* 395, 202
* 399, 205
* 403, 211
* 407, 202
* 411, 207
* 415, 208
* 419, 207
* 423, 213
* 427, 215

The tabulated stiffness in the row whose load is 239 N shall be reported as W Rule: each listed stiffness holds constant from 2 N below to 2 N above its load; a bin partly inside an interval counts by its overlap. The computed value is 125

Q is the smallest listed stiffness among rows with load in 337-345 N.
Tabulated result 203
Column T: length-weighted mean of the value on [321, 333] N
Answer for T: 203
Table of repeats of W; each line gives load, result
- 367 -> 200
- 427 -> 215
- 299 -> 219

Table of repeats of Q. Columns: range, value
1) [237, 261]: 96.1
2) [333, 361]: 196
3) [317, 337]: 200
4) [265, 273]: 204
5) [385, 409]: 202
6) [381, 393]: 206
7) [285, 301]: 205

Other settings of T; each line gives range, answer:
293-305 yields 214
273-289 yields 203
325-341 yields 203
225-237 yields 181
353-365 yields 201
